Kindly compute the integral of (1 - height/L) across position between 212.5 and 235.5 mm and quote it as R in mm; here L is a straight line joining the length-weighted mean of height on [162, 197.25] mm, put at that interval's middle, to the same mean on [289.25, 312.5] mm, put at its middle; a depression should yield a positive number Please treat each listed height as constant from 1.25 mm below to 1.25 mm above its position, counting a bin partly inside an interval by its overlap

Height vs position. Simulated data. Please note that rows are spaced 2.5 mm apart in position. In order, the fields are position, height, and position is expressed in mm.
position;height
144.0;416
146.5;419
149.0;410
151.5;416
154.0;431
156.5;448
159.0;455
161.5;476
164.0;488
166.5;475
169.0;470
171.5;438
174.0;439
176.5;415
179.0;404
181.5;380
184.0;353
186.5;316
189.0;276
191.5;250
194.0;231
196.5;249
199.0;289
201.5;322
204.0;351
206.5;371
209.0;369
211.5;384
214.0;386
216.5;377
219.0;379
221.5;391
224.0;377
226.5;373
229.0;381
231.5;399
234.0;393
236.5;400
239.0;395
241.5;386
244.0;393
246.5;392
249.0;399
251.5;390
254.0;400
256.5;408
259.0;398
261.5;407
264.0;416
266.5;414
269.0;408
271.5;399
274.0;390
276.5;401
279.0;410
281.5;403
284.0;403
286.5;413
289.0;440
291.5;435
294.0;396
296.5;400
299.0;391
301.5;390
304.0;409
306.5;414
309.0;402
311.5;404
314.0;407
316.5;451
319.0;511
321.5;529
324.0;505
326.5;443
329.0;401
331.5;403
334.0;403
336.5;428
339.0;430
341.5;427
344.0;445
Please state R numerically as 0.1 mm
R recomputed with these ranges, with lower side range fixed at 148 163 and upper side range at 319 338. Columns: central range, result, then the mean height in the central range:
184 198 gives 5.37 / 273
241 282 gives 4.10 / 401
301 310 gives 0.86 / 405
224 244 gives 2.49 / 389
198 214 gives 3.30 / 352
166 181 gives 0.21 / 435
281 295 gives 0.97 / 416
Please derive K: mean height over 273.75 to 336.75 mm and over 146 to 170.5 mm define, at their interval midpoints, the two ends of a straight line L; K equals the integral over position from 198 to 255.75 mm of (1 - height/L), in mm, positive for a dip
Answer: 7.7 mm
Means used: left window 450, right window 423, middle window 379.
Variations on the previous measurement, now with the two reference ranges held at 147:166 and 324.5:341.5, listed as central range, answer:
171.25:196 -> 5.5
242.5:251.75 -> 0.9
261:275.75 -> 0.9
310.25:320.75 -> -0.6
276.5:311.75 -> 1.7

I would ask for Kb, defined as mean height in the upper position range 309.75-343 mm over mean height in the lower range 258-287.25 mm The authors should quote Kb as 1.09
